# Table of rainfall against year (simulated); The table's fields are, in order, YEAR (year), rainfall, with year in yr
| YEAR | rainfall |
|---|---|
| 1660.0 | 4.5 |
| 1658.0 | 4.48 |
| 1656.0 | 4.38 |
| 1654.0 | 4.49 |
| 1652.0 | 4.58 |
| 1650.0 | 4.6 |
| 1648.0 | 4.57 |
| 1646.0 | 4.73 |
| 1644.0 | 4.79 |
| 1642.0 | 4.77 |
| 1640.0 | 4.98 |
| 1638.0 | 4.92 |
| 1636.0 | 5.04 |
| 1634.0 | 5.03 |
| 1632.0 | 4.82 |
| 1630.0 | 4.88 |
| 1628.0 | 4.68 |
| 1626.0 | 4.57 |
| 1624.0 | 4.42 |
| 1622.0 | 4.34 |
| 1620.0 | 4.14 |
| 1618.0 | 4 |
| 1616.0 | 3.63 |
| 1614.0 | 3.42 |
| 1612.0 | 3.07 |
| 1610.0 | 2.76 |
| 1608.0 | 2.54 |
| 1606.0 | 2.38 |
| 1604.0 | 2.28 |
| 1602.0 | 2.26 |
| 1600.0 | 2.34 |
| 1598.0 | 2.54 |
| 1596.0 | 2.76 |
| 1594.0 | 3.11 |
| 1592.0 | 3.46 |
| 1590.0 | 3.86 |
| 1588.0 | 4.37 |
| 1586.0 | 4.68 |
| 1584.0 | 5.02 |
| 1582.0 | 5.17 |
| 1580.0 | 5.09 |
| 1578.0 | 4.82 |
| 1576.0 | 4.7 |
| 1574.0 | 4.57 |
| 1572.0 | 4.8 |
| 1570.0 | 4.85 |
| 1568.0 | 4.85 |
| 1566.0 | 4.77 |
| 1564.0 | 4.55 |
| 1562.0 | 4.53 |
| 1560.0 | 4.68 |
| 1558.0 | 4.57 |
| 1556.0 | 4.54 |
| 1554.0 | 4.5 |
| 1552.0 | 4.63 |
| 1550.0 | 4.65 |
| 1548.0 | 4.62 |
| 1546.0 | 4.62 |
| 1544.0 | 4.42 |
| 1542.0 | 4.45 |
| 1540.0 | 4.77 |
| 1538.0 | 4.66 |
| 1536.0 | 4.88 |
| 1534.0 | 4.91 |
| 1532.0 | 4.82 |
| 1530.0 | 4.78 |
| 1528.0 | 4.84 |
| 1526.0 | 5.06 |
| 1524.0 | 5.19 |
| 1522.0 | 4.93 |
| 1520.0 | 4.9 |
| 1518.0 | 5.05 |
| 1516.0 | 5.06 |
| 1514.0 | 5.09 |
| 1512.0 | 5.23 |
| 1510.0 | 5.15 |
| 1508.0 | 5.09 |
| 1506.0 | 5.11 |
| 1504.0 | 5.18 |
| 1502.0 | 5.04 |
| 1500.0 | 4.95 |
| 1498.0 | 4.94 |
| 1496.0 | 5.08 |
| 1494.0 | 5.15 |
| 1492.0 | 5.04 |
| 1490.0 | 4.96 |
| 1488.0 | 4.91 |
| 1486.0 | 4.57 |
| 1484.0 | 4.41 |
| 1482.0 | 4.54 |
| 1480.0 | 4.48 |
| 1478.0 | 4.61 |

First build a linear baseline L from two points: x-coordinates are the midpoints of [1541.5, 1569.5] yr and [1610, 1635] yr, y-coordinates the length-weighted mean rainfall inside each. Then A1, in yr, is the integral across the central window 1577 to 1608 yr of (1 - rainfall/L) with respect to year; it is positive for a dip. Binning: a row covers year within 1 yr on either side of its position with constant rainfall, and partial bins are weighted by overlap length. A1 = 5.8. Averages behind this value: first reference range 4.61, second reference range 4.19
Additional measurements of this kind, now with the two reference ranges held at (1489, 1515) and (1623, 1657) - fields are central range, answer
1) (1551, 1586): 1.2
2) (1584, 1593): 1.2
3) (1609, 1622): 3.3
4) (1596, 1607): 5.5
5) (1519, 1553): 1.5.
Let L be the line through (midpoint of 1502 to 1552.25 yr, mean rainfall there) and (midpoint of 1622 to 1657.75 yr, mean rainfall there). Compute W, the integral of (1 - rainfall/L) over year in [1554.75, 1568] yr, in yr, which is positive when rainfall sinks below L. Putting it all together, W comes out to 0.6 yr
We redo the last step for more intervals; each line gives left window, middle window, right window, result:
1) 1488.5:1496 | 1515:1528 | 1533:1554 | -0.5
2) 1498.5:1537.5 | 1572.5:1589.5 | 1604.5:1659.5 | -0.7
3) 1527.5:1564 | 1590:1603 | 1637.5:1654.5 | 5.1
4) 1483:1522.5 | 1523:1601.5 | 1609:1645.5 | 4.0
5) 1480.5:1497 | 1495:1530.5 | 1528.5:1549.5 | -2.1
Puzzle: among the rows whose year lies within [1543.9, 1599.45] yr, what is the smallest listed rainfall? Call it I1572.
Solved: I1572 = 2.54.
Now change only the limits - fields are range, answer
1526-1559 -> 4.42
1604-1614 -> 2.28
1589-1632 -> 2.26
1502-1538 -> 4.66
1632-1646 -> 4.73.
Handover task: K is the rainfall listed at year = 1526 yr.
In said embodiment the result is 5.06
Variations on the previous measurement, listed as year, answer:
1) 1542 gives 4.45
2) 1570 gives 4.85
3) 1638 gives 4.92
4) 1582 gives 5.17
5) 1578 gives 4.82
